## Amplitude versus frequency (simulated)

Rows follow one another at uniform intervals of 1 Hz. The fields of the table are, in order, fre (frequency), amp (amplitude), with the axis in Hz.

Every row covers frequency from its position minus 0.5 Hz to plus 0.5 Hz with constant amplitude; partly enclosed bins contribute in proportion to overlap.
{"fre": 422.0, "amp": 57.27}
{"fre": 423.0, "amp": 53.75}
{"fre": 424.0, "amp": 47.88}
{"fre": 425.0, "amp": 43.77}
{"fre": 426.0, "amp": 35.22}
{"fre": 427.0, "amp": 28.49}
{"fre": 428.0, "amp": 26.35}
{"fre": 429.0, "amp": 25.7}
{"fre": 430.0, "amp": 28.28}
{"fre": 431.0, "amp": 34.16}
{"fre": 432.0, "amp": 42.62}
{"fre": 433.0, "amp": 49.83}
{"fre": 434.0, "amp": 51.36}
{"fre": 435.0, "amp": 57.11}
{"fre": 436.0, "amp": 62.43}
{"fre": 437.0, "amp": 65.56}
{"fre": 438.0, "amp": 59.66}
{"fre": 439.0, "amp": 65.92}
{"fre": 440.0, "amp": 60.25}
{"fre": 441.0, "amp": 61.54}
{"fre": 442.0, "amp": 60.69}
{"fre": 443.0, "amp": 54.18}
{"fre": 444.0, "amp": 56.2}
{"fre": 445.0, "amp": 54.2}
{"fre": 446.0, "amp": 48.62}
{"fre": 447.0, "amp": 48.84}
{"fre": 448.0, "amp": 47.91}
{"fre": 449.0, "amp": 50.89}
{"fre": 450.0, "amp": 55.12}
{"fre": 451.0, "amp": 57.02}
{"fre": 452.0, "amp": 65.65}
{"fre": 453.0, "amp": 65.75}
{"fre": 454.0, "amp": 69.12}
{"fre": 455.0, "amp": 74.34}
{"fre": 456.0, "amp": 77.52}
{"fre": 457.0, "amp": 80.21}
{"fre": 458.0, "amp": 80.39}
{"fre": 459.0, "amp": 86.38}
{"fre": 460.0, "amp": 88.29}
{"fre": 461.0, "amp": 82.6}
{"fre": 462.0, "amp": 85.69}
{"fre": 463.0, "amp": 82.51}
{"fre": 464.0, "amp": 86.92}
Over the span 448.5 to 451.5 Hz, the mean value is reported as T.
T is 54.3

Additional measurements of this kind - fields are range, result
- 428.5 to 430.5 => 27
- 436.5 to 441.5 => 62.6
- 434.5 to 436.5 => 59.8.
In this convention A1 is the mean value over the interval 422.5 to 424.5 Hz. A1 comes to 50.8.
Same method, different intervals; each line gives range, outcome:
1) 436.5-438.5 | 62.6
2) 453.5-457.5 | 75.3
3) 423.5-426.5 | 42.3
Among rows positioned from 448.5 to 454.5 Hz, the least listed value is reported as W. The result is 50.89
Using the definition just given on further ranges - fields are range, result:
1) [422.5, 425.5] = 43.77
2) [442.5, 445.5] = 54.18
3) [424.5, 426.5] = 35.22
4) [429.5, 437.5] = 28.28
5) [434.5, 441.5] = 57.11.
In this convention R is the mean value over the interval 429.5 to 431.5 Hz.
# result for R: 31.2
